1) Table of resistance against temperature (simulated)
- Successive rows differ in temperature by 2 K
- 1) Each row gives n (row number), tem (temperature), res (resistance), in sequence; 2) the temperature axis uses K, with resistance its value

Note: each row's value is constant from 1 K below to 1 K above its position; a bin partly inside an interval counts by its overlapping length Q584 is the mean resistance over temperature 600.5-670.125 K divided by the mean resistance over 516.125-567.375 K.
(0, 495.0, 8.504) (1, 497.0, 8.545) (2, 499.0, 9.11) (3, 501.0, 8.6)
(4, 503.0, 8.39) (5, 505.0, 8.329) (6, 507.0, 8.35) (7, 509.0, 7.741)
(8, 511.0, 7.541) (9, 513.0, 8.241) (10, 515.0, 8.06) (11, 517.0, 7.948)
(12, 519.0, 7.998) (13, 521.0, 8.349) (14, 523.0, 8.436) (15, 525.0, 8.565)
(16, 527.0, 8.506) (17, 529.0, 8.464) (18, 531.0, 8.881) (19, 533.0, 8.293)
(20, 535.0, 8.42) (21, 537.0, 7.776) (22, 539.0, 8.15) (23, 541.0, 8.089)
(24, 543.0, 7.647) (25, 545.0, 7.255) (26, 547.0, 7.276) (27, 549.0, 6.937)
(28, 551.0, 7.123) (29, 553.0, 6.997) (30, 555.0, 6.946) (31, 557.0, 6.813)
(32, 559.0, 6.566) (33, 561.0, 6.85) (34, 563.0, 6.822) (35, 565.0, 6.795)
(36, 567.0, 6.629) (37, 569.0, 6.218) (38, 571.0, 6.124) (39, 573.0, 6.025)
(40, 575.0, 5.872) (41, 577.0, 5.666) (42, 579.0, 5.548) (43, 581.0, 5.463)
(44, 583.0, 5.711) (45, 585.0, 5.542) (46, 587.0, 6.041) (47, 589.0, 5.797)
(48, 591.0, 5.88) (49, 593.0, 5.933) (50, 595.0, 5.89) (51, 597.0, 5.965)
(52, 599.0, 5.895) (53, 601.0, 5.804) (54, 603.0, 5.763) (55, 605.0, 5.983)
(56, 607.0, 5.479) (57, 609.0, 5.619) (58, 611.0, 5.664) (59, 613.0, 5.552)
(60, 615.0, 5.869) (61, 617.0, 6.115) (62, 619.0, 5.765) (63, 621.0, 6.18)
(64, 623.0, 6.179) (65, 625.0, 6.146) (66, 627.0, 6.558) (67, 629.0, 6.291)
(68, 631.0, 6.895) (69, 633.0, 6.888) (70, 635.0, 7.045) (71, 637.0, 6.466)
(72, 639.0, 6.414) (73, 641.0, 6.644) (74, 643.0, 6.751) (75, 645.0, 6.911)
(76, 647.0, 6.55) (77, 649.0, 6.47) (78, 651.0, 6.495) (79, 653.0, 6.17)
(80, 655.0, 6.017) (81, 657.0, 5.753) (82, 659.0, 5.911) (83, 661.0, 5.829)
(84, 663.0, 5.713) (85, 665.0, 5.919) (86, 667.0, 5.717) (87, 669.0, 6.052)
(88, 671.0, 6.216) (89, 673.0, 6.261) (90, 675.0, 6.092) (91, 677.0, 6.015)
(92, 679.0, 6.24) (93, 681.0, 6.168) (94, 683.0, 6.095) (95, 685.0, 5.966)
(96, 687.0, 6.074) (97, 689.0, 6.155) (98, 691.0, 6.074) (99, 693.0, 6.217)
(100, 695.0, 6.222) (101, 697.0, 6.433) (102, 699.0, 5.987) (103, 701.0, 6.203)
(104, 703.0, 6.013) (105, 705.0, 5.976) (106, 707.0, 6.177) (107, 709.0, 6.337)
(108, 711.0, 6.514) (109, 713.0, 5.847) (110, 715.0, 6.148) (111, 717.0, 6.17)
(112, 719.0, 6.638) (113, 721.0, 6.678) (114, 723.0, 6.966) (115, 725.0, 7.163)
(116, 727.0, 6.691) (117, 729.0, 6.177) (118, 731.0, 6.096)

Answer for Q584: 0.8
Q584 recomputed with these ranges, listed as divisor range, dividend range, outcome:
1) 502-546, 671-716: 0.75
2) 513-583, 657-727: 0.85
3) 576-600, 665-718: 1.06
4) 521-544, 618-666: 0.76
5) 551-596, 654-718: 0.98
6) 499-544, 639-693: 0.75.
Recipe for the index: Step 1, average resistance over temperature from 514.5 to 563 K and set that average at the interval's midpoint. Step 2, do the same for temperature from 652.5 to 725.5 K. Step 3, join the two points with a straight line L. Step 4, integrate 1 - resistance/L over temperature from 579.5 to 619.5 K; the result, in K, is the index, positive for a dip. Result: 7.4 K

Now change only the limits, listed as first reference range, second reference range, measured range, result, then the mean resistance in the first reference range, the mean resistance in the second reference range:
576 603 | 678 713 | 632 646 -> -1.8 K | 5.78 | 6.16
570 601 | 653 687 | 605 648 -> -2.7 K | 5.82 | 6.01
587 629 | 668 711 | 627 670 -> -2.2 K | 5.91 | 6.15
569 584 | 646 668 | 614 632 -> -0.8 K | 5.8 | 6.05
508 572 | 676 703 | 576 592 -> 3.2 K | 7.58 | 6.14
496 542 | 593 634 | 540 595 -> 5.3 K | 8.29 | 6.02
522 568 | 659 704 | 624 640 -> 0.1 K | 7.58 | 6.07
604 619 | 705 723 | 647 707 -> 0.3 K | 5.76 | 6.33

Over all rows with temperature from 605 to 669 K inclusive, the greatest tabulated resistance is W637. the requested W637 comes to 7.045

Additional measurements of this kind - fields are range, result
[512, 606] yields 8.881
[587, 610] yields 6.041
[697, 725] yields 7.163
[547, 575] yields 7.276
